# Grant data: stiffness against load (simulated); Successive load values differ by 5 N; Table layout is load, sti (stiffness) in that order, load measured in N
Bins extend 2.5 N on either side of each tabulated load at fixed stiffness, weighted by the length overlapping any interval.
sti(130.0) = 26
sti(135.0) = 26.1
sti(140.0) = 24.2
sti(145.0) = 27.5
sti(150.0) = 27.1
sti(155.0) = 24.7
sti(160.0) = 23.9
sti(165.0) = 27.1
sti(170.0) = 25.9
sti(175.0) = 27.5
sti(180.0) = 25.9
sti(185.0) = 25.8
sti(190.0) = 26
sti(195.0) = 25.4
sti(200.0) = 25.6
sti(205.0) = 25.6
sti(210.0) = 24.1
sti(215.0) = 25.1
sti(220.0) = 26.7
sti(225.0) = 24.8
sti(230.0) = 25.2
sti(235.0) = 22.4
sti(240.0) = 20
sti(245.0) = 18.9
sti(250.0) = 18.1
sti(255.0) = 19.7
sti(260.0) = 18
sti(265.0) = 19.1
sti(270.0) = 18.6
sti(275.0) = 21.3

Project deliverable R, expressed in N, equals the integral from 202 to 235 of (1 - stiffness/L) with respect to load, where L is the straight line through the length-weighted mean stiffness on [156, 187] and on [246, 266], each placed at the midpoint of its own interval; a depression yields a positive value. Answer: -4.7 N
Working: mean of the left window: 26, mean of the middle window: 25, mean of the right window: 18.7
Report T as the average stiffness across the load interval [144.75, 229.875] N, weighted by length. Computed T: 25.7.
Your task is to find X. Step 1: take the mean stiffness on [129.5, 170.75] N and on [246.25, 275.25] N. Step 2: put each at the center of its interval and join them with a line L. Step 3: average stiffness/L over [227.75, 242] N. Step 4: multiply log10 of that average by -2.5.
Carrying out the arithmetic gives -0.10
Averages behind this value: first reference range 25.8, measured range 22.6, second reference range 19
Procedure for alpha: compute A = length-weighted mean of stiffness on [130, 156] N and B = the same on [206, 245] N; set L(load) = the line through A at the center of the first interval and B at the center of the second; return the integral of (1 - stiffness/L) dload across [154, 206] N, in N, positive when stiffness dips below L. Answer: -1.7 N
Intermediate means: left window 26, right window 23.8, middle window 25.8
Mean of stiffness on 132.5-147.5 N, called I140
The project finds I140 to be 25.9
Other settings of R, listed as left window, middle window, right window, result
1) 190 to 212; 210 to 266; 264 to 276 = 1.2 N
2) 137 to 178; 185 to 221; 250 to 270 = -4.3 N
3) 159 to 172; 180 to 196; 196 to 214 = -0.2 N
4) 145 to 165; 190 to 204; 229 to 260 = -1.5 N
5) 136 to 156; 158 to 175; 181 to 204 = -0.1 N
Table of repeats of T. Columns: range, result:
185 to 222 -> 25.5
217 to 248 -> 23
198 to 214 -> 25.1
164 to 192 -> 26.3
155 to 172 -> 25.5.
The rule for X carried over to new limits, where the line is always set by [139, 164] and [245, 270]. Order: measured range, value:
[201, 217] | -0.14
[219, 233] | -0.21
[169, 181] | -0.11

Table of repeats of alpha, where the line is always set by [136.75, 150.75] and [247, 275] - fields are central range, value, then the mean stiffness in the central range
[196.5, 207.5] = -1.46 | 25.6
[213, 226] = -2.51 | 25.6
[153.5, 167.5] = -0.09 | 25.3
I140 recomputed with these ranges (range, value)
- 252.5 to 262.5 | 18.9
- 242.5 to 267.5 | 18.8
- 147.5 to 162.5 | 25.2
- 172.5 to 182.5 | 26.7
